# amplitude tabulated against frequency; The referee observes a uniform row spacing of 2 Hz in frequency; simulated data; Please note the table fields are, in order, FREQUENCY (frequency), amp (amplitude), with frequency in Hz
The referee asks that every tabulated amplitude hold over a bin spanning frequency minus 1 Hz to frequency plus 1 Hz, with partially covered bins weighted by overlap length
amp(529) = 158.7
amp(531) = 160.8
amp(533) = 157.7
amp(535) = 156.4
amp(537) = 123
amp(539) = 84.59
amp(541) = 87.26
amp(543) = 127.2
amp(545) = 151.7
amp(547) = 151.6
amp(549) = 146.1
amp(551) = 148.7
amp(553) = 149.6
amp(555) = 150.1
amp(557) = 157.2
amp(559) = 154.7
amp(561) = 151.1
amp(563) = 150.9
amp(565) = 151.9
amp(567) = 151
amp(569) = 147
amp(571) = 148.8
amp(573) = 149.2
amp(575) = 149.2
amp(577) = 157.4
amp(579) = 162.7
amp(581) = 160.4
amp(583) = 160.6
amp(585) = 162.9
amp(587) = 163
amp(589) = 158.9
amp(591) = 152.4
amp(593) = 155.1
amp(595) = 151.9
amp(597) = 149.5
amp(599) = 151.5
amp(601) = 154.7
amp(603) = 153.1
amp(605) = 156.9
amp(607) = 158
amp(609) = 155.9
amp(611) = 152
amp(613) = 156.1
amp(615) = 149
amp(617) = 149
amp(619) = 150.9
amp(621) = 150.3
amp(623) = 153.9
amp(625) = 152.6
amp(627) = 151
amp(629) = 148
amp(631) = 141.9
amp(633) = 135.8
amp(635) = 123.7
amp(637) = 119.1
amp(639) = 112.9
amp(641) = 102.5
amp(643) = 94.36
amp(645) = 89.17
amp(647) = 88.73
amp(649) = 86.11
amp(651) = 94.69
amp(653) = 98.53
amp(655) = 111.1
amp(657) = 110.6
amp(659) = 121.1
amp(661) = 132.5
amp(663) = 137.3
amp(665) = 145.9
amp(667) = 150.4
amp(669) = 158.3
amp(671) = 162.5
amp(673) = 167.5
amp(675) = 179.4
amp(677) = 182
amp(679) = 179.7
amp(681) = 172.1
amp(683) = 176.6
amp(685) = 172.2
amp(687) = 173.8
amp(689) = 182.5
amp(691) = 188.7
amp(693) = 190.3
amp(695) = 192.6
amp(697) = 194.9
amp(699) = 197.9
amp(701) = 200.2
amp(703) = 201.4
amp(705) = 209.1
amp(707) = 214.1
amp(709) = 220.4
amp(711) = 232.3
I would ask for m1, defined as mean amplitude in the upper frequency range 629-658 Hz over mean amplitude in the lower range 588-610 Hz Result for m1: 0.7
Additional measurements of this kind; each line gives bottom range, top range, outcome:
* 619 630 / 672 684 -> 1.17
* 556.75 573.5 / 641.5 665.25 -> 0.71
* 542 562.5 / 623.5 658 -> 0.78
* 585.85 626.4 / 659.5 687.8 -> 1.06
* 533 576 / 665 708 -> 1.28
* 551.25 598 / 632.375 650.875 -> 0.68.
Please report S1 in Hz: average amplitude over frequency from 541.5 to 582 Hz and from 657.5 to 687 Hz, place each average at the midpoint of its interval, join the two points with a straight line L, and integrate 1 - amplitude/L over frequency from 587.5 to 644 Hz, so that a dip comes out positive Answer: 3.66 Hz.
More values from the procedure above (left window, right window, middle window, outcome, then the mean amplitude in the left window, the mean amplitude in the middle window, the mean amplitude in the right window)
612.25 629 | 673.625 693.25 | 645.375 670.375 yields 7.3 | 151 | 119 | 179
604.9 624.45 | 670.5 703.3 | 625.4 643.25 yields 3.7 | 153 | 128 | 183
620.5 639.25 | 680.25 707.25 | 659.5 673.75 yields 1.6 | 140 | 149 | 190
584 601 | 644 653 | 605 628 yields -4.6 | 156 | 153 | 90.7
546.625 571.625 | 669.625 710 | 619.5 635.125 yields 2.2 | 151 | 146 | 188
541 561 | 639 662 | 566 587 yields -3.2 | 146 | 155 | 103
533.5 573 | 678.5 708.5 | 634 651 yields 7.0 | 142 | 102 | 190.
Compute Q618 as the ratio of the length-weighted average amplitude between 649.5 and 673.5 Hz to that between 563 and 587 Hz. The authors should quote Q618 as 0.8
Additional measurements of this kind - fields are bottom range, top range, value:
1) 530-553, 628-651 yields 0.82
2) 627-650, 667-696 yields 1.54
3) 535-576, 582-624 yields 1.09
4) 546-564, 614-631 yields 0.99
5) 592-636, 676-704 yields 1.24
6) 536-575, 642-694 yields 1.02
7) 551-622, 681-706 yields 1.23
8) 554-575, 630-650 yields 0.72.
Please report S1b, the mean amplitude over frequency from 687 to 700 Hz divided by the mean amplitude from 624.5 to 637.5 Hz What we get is 1.4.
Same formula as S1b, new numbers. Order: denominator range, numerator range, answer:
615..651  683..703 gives 1.49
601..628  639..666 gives 0.71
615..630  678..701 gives 1.22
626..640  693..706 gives 1.49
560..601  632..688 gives 0.87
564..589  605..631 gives 0.98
